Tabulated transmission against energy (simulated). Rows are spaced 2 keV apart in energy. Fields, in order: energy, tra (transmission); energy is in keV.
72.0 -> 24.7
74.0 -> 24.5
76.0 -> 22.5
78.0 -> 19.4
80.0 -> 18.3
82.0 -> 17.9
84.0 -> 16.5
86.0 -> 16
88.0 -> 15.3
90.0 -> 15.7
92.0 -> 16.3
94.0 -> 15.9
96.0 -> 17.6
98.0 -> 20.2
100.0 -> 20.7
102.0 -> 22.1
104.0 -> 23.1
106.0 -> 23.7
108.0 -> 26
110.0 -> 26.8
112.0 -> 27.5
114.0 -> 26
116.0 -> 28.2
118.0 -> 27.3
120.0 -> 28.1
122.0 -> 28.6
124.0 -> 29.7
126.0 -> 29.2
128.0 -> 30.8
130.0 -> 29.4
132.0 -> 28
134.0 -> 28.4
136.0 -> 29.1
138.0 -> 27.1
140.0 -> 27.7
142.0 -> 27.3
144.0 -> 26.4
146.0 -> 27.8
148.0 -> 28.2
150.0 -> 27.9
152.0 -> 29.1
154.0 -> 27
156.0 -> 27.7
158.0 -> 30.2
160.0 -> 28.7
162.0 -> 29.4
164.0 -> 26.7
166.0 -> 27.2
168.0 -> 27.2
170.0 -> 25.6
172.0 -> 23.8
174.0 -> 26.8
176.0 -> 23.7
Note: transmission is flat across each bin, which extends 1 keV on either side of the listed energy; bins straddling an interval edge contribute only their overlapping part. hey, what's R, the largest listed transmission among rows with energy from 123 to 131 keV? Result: 30.8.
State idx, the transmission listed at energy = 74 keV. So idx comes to 24.5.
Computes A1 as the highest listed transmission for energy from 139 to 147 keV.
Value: 27.8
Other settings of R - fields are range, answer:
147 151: 28.2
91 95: 16.3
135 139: 29.1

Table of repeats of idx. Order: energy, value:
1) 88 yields 15.3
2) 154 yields 27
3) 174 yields 26.8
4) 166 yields 27.2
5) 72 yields 24.7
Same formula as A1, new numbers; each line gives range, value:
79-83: 18.3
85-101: 20.7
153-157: 27.7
